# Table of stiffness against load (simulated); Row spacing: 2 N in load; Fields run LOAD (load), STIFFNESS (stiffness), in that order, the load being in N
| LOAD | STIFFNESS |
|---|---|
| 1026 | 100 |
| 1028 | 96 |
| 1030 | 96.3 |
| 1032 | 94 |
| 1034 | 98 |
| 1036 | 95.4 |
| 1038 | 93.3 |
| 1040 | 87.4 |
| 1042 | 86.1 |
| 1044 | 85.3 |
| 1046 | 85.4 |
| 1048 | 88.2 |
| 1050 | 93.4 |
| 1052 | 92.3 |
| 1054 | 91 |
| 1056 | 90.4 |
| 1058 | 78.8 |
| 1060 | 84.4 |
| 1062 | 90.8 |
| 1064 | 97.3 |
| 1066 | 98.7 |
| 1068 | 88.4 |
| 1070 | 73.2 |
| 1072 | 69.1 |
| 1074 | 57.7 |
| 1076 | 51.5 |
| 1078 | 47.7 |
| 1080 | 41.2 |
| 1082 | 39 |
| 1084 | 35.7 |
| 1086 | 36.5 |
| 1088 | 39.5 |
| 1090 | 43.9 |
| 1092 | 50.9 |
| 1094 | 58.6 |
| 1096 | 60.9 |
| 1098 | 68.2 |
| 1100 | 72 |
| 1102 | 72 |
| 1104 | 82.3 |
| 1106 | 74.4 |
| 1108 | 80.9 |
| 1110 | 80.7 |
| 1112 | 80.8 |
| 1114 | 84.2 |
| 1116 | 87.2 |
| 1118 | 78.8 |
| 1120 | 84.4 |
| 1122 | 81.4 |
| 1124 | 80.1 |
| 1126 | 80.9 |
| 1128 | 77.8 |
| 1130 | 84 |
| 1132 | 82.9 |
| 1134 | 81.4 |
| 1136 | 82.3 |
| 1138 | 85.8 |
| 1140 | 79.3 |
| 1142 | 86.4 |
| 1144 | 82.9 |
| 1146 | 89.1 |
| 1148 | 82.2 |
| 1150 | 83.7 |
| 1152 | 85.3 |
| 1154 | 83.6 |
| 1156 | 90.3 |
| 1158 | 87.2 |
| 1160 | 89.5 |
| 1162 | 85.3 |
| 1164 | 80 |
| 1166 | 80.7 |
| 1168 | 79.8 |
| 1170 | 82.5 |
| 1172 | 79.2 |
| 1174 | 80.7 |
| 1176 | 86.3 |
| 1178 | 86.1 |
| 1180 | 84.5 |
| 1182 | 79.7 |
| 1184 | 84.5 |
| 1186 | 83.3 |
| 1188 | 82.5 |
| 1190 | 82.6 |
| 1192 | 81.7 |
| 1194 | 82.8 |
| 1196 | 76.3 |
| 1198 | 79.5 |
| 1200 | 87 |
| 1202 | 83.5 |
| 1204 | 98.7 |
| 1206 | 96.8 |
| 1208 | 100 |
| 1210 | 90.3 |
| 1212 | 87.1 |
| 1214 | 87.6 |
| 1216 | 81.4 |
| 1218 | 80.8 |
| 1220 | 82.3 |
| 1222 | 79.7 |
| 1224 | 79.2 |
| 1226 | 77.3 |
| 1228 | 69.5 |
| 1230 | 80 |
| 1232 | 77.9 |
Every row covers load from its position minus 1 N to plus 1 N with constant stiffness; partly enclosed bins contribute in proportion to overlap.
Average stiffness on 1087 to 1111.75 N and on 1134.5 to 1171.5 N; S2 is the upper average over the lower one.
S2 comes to 1.3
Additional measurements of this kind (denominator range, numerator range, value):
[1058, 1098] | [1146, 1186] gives 1.35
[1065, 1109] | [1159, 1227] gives 1.38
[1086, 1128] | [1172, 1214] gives 1.20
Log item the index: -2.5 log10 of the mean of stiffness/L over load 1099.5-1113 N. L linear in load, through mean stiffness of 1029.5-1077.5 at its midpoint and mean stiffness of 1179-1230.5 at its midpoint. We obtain 0.10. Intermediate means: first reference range 85.6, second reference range 83.8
